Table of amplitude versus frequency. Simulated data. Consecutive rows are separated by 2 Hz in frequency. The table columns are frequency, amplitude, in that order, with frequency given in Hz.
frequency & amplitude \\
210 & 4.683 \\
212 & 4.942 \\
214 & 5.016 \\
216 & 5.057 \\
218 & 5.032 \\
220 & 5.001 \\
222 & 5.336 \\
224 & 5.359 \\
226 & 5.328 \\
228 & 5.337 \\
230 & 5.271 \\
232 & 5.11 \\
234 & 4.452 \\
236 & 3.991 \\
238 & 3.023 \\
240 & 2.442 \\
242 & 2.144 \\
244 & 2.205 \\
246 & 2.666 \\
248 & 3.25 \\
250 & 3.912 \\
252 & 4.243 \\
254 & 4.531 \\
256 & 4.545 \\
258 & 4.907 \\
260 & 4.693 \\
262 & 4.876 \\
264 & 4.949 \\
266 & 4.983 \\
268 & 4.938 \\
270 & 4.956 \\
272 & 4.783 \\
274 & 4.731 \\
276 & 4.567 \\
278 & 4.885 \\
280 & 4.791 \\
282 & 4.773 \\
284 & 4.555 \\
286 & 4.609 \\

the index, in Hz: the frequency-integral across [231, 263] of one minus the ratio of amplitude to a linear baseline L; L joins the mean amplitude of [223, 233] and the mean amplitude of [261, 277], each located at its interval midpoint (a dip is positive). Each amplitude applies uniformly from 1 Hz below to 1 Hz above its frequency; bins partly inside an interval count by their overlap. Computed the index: 7.9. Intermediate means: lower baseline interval 5.28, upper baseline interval 4.85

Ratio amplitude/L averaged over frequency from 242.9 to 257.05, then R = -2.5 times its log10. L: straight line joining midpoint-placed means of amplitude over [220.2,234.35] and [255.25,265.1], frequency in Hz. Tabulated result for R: 0.333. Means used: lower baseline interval 5.19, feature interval 3.62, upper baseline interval 4.8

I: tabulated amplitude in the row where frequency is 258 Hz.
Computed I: 4.907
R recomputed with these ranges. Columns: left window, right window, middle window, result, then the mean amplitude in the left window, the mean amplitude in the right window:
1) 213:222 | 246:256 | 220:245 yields 0.099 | 5.06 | 3.91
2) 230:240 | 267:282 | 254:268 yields -0.058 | 4.09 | 4.8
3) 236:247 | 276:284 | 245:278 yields -0.202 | 2.63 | 4.75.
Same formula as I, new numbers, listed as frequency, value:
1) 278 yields 4.885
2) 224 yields 5.359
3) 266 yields 4.983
